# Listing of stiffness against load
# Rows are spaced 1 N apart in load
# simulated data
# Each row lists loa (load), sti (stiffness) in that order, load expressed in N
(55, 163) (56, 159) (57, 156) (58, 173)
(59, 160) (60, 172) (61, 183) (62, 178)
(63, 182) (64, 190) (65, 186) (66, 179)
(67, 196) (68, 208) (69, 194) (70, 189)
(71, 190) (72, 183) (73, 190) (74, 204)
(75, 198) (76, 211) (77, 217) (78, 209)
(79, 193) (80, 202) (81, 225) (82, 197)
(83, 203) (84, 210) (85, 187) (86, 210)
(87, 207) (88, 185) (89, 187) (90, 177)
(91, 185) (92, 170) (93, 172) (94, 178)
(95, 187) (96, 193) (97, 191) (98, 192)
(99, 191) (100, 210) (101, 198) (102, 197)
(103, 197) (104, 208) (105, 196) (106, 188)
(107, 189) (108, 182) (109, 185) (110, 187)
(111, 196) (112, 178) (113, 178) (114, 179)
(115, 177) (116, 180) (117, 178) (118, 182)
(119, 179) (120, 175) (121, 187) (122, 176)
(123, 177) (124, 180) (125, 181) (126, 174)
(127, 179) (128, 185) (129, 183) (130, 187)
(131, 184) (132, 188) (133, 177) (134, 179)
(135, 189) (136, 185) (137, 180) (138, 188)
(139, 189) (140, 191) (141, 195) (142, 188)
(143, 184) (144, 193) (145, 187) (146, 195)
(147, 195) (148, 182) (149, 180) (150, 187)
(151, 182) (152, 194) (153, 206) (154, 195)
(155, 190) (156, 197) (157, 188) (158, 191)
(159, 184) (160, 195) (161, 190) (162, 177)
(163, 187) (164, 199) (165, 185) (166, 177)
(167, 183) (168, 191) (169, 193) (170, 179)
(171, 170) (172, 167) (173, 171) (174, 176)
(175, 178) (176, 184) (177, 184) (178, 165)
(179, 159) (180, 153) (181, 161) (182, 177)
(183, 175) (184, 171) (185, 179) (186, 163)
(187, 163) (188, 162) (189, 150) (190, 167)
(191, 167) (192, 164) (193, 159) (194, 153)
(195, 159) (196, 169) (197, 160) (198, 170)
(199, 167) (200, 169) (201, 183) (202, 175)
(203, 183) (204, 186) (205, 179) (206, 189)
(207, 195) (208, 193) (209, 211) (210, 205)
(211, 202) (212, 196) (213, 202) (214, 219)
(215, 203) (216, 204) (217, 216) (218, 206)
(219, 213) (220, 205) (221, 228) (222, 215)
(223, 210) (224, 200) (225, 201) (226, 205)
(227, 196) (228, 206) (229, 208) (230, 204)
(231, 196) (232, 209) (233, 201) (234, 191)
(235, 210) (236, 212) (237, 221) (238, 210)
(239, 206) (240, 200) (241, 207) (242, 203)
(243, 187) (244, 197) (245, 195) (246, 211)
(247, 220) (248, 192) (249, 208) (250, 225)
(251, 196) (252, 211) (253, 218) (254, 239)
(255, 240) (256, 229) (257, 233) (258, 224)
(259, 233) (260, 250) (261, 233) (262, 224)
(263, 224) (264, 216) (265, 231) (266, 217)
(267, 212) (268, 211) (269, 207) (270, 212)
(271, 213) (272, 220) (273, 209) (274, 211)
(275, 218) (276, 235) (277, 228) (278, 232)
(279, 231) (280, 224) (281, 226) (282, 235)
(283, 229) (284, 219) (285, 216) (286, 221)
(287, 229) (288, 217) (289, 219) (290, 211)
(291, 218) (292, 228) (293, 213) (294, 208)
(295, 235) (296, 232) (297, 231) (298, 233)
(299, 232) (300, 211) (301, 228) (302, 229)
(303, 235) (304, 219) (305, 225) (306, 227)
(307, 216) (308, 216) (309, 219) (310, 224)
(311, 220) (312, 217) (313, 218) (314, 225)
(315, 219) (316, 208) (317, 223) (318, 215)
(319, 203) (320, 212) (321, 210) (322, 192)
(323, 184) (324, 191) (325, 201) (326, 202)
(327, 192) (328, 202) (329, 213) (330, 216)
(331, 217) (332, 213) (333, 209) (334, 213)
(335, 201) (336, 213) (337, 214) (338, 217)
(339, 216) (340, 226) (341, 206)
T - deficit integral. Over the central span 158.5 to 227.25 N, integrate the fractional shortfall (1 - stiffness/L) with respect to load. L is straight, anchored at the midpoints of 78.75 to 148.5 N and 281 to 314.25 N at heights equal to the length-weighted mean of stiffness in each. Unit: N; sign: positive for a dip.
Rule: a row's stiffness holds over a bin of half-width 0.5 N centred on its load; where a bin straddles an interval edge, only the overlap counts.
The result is 6.6 N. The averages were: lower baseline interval 188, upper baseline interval 223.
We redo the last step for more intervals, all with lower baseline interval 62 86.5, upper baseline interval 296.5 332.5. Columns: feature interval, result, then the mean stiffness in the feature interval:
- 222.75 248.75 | 0.7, 204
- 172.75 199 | 5.0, 167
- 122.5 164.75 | 3.2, 187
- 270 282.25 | -0.6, 223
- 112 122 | 1.1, 179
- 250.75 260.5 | -0.8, 228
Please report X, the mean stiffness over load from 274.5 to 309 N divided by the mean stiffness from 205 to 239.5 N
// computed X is 1.09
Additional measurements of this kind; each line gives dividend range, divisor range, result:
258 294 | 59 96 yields 1.15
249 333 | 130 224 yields 1.19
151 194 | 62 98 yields 0.92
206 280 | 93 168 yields 1.14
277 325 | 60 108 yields 1.13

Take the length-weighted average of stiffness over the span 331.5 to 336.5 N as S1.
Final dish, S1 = 210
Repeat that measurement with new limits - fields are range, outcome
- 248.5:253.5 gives 212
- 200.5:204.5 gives 182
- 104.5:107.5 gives 191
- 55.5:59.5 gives 162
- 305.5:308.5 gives 220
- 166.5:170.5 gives 186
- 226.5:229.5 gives 203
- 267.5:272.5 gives 213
